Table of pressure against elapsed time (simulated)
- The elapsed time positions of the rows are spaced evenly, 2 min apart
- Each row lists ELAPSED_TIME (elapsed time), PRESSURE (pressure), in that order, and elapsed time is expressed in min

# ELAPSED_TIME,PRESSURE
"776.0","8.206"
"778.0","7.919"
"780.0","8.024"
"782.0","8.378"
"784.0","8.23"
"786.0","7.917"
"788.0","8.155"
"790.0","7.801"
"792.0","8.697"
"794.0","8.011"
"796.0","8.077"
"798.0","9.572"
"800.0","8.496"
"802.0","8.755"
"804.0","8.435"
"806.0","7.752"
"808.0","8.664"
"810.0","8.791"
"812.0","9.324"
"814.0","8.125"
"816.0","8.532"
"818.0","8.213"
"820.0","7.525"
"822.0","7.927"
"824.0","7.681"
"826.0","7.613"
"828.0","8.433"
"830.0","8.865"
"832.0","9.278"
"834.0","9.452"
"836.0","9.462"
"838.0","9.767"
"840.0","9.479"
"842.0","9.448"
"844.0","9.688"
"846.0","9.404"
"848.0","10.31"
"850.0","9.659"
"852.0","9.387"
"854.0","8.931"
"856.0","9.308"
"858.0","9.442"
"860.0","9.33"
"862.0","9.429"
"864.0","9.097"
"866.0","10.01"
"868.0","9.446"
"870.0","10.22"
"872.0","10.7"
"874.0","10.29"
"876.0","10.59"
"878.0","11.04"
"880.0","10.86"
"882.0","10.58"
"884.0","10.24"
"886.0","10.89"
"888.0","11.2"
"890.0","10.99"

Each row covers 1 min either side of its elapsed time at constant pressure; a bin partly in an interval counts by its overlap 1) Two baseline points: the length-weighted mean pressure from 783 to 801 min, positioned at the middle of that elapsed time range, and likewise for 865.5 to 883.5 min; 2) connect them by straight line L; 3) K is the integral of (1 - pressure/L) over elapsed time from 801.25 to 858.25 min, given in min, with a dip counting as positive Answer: 2.5 min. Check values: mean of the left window 8.33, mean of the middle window 8.88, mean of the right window 10.4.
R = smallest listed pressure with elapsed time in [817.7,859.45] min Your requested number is 7.525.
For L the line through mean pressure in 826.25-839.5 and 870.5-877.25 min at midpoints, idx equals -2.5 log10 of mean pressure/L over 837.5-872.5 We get 0.03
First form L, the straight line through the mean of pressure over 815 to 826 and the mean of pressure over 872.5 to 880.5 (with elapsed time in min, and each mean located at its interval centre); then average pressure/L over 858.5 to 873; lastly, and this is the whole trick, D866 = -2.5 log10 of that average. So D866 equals 0.05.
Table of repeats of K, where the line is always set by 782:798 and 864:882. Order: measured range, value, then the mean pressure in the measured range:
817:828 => 1.5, 7.85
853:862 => 0.6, 9.27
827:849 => 0.1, 9.42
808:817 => 0.1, 8.69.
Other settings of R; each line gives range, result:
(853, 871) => 8.931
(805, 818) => 7.752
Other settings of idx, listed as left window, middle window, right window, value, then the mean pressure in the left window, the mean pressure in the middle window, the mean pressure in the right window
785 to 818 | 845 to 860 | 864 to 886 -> 0.033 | 8.44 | 9.48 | 10.4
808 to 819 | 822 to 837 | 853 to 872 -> 0.035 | 8.6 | 8.63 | 9.53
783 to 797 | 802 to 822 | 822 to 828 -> -0.058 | 8.13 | 8.37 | 7.82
